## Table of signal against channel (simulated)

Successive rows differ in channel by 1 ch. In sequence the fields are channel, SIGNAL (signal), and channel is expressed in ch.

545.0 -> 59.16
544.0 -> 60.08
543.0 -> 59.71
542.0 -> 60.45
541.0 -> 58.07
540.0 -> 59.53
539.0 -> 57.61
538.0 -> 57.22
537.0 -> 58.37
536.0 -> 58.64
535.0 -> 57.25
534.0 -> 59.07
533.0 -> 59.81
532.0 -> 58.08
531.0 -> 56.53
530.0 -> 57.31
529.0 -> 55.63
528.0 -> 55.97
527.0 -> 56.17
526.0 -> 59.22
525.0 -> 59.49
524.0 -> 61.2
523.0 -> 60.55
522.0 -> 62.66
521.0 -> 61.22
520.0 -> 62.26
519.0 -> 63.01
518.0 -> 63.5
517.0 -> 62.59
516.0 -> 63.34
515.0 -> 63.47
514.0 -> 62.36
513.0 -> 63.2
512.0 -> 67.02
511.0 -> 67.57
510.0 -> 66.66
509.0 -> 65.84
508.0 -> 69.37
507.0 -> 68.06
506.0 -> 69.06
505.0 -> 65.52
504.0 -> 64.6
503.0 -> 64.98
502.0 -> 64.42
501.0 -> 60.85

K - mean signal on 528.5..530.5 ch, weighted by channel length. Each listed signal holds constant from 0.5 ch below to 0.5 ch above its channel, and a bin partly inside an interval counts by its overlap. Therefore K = 56.5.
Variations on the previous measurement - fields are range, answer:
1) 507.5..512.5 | 67.3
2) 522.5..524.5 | 60.9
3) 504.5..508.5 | 68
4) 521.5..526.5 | 60.6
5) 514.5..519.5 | 63.2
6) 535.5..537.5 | 58.5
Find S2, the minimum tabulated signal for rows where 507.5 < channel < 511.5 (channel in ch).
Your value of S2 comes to 65.84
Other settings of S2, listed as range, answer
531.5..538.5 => 57.22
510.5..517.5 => 62.36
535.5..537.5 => 58.37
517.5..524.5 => 60.55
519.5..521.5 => 61.22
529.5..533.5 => 56.53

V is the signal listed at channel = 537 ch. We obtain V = 58.37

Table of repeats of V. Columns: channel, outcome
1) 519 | 63.01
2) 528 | 55.97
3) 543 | 59.71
